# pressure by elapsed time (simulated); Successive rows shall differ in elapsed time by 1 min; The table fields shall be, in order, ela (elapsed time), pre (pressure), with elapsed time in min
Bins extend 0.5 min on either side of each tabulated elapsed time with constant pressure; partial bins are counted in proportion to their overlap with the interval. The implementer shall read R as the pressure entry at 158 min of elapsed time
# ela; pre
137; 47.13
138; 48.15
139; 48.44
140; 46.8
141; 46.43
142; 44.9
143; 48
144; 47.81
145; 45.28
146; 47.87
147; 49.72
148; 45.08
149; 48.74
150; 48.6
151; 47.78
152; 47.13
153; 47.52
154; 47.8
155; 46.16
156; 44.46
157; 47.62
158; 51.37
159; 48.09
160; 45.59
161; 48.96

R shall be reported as 51.37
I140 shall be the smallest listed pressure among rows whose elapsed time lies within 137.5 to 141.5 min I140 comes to 46.43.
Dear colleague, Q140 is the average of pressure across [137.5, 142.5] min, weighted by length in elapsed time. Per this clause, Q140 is 46.9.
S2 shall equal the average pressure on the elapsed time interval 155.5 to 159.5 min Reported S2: 47.9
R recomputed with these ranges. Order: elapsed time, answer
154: 47.8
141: 46.43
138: 48.15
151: 47.78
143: 48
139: 48.44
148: 45.08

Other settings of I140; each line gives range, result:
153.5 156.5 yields 44.46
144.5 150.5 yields 45.08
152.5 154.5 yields 47.52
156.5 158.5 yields 47.62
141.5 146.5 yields 44.9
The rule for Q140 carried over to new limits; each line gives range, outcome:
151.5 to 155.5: 47.2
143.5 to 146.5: 47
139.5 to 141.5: 46.6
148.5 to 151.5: 48.4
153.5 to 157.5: 46.5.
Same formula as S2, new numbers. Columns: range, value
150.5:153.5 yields 47.5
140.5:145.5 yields 46.5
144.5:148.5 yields 47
